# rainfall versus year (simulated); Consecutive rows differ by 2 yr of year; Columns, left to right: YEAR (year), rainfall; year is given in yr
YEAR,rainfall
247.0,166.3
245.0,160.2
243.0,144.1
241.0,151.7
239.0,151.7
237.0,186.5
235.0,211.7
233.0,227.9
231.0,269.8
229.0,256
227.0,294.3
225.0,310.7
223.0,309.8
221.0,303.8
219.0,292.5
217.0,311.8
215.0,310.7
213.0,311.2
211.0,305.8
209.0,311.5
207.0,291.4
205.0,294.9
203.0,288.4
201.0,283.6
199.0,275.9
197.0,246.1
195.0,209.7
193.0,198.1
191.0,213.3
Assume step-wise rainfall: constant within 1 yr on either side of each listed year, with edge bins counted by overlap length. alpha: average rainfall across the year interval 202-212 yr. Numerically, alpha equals 298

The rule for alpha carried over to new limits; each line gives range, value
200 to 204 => 286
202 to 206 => 292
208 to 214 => 310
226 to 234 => 262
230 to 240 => 210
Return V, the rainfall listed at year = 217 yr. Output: 311.8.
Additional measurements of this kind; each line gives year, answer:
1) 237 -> 186.5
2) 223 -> 309.8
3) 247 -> 166.3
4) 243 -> 144.1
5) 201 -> 283.6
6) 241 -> 151.7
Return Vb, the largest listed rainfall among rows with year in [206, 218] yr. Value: 311.8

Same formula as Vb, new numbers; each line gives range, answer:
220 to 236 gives 310.7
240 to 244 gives 151.7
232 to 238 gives 227.9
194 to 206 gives 294.9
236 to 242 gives 186.5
